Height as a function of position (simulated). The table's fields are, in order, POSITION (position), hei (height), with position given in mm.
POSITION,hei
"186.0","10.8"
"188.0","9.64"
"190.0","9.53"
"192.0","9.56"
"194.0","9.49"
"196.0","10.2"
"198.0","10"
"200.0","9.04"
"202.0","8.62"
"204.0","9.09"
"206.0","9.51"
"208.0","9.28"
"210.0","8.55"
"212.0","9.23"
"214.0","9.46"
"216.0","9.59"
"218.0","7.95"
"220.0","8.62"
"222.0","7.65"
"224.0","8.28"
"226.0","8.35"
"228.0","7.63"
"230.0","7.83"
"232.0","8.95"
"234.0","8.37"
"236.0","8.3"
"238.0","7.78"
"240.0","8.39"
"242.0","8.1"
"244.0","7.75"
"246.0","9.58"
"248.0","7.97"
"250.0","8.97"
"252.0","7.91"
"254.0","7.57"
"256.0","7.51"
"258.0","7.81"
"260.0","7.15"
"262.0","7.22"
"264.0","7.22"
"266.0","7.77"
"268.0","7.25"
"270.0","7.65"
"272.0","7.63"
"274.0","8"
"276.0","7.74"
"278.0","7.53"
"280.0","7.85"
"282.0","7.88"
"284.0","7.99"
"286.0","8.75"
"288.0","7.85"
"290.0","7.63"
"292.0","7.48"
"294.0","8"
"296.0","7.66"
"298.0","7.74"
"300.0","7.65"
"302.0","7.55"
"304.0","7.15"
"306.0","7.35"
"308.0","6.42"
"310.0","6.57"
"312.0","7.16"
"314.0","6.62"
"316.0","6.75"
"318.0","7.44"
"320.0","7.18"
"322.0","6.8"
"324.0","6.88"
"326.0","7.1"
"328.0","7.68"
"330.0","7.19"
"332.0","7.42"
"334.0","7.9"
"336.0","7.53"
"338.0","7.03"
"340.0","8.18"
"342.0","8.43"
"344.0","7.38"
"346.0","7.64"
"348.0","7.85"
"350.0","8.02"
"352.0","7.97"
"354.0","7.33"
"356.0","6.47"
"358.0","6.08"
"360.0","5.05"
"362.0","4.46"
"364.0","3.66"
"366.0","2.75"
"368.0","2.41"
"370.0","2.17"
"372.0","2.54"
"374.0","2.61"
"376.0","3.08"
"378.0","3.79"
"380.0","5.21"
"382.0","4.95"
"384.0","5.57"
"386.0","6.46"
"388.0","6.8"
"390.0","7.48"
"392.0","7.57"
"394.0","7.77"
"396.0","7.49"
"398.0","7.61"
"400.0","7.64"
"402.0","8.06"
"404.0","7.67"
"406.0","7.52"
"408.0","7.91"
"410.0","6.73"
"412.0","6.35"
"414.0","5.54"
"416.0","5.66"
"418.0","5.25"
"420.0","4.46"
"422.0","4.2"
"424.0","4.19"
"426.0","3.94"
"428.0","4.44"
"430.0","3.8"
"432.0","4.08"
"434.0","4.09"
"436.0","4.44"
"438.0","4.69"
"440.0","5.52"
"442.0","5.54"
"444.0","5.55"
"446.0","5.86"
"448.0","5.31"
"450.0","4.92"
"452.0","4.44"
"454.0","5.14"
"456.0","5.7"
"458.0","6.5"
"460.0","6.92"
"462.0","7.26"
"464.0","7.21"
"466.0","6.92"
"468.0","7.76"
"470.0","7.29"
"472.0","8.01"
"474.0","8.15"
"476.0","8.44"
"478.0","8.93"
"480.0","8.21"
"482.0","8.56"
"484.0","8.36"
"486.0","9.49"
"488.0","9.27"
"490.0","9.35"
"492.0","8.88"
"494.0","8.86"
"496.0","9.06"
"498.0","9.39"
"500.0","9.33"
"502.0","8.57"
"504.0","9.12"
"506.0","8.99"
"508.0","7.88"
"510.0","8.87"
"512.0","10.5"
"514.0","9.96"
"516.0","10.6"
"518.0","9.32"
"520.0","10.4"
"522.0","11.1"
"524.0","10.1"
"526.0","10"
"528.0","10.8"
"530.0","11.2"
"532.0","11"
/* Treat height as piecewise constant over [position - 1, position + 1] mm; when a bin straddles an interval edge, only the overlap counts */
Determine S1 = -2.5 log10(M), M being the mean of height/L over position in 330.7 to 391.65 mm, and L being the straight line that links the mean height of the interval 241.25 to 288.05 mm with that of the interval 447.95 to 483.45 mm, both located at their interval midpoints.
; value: 0.27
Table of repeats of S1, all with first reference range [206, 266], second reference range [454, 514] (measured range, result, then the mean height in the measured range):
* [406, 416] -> 0.24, 6.62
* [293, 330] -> 0.15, 7.21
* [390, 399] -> 0.10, 7.6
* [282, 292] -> 0.04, 7.98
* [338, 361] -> 0.14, 7.3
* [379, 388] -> 0.41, 5.69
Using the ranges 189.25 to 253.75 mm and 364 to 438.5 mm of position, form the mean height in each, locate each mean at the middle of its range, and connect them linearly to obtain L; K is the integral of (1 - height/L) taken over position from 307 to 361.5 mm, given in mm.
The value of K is -5.0 mm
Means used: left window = 8.72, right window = 5.3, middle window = 7.16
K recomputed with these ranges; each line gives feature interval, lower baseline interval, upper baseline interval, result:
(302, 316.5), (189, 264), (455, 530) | 2.9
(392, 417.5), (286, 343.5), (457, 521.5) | 2.8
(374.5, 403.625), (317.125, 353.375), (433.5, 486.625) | 3.2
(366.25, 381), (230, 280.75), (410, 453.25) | 7.0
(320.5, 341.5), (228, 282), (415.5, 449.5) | -2.7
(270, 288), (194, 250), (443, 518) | 1.3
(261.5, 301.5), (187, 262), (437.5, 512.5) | 3.1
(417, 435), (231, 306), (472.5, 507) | 9.0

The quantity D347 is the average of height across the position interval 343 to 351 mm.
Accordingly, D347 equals 7.72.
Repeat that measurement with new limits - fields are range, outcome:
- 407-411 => 7.32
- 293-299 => 7.8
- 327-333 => 7.43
